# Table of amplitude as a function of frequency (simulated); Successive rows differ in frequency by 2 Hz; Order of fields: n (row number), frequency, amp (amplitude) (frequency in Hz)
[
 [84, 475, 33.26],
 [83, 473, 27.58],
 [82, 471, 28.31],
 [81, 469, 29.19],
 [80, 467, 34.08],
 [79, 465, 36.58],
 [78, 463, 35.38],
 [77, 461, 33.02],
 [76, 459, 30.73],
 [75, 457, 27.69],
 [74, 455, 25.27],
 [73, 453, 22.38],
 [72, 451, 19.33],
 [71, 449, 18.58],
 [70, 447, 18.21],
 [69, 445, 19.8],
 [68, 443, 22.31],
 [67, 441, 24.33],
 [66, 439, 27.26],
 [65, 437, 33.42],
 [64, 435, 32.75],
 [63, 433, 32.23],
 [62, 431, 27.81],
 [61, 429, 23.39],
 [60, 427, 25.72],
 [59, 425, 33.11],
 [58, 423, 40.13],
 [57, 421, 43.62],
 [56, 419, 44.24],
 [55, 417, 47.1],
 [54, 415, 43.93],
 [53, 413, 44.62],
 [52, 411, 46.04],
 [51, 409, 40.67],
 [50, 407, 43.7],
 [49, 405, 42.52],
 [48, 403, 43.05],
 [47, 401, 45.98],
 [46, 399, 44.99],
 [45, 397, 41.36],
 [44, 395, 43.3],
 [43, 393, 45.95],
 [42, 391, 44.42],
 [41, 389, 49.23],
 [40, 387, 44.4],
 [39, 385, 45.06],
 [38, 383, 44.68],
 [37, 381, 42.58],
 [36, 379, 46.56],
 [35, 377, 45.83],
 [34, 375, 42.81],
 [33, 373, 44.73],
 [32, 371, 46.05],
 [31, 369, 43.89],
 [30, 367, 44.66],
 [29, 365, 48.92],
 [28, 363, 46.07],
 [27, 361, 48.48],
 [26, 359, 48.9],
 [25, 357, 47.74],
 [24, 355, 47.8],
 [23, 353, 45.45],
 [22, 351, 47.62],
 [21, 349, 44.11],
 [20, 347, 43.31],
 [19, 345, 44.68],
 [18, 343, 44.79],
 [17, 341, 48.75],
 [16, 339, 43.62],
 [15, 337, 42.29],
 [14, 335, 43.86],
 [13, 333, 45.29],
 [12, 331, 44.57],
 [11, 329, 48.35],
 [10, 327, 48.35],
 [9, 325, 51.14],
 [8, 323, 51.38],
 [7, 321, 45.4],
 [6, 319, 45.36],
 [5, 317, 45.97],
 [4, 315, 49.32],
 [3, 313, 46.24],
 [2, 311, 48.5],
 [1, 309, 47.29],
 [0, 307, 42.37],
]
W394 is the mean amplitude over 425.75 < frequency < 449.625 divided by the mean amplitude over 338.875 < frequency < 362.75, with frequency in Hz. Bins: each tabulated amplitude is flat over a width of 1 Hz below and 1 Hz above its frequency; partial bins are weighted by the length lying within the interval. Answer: 0.55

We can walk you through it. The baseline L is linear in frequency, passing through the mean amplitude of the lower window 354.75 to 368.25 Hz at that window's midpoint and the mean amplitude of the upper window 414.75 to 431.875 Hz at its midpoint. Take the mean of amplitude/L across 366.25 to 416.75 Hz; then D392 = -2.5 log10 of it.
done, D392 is -0.07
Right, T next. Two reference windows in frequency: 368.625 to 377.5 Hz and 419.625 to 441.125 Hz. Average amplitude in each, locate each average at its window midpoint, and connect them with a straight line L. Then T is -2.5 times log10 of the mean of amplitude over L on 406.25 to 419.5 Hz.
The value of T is -0.24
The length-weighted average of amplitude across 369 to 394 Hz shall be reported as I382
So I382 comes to 45.1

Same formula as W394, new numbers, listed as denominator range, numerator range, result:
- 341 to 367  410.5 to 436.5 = 0.80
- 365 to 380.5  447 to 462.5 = 0.56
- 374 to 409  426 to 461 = 0.58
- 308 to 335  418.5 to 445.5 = 0.65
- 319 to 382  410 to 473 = 0.68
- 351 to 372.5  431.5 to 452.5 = 0.53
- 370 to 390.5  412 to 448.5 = 0.71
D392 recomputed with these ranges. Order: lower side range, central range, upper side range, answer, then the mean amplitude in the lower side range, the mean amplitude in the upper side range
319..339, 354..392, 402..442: -0.10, 46.5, 37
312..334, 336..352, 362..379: 0.04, 47.4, 45.4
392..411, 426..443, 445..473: 0.22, 43.6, 27.3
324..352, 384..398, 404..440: -0.11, 45.8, 37.3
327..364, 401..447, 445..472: -0.06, 45.9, 27.3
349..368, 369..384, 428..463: -0.05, 47.1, 26.1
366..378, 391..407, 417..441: -0.12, 44.7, 33.3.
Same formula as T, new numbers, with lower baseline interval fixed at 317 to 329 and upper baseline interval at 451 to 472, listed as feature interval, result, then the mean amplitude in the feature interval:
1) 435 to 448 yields 0.290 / 24.9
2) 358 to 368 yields -0.110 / 47.4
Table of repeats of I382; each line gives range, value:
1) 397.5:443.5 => 37.3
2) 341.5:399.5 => 45.5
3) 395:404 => 43.8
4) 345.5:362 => 46.6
